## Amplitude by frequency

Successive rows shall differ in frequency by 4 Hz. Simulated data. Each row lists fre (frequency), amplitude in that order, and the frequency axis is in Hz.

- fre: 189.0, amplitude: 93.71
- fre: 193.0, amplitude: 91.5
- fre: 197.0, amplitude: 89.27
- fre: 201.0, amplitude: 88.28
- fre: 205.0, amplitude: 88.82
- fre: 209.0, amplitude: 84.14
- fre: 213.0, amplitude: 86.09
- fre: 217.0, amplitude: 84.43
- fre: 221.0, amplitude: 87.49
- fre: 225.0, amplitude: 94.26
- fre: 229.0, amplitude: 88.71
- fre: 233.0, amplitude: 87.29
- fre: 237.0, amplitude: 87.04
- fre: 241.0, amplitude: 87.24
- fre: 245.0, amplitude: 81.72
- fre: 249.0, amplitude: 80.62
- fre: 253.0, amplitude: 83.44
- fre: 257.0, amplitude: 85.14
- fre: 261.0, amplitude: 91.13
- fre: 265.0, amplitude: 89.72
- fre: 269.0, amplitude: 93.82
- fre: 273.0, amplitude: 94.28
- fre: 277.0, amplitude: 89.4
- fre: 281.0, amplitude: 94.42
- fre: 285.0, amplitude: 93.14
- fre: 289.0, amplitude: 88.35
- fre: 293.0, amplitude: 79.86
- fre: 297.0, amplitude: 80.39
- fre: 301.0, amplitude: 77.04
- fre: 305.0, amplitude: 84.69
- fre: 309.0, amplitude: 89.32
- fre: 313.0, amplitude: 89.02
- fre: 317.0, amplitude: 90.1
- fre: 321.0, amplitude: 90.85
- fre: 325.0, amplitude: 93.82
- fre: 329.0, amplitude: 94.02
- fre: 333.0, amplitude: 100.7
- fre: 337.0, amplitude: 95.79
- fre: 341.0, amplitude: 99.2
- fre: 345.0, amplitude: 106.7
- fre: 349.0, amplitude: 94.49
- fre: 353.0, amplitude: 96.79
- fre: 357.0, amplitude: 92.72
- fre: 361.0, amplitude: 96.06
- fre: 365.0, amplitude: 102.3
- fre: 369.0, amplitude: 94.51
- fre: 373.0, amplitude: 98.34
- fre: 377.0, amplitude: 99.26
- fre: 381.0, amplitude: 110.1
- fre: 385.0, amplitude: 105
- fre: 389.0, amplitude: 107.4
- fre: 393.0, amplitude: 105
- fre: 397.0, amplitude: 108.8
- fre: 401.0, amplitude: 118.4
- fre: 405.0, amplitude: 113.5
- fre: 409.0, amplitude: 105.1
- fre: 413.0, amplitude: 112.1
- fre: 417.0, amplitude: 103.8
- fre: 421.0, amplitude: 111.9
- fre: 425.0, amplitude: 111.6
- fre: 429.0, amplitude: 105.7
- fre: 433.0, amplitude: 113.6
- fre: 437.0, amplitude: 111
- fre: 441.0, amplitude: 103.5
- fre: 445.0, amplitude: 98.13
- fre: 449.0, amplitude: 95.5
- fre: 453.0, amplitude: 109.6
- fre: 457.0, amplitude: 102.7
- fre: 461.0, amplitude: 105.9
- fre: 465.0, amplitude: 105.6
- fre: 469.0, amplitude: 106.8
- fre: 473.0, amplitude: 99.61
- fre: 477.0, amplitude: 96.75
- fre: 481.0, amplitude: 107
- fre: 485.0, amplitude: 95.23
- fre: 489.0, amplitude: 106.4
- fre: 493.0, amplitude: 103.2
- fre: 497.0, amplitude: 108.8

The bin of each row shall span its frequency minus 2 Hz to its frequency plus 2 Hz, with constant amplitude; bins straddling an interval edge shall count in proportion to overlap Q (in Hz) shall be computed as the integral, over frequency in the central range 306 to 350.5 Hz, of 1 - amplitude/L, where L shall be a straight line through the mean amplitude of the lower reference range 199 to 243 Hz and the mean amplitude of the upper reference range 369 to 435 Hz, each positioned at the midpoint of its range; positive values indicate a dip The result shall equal 2.2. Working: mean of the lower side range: 87.6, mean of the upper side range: 108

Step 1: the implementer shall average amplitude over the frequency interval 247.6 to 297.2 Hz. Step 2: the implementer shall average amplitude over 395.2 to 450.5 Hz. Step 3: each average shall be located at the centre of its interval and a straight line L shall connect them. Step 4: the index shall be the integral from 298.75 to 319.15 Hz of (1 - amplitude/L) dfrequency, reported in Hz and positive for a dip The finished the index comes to 1.6 Hz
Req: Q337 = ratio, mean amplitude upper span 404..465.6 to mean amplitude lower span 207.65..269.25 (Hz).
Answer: 1.2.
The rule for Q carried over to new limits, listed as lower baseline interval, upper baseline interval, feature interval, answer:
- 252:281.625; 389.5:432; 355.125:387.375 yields 1.4 Hz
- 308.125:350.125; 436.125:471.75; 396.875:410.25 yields -1.6 Hz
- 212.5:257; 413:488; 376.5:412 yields -3.0 Hz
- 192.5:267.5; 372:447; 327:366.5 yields 1.0 Hz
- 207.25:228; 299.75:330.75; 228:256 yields 0.9 Hz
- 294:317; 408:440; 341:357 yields -0.9 Hz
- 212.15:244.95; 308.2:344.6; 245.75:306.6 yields 2.6 Hz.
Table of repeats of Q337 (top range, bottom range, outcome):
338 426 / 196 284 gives 1.18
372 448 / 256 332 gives 1.21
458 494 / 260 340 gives 1.14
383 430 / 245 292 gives 1.23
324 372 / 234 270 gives 1.13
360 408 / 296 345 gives 1.15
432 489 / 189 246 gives 1.18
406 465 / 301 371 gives 1.13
